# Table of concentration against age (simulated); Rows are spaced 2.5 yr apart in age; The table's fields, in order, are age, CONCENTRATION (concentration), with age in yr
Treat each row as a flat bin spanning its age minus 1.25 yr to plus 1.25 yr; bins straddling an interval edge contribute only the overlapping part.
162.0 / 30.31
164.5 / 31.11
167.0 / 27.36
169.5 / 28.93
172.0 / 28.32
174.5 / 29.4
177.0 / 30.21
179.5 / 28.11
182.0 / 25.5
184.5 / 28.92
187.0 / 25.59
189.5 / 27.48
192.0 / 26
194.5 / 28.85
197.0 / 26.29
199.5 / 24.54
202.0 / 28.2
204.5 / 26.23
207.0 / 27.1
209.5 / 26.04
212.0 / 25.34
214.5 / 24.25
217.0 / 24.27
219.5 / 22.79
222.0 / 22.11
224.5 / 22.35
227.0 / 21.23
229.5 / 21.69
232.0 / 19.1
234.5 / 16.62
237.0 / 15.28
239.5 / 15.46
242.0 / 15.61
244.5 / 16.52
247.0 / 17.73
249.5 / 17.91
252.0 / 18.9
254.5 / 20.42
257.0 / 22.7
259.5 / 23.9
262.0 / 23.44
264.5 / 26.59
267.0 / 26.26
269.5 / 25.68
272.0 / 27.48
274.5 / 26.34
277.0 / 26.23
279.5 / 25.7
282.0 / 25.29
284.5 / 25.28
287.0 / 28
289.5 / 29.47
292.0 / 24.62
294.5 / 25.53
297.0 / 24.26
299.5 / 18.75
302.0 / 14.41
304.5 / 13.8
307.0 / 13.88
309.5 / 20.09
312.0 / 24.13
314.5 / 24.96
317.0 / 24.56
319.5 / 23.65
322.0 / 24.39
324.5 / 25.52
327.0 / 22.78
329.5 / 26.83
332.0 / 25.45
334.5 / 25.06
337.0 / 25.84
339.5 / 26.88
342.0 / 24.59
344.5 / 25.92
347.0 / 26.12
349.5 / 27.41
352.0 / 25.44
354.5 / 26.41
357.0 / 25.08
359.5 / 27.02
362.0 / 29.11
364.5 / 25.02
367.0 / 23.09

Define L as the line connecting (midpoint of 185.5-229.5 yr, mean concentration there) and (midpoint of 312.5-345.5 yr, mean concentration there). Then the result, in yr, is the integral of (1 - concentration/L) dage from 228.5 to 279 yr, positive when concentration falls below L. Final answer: 7.8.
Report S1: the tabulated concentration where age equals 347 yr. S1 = 26.12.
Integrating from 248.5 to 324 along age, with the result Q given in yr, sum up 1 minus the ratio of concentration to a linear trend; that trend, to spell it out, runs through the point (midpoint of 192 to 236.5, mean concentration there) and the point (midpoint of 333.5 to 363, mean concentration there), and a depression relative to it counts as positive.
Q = 5.6 yr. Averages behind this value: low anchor 23.9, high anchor 26.2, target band 23.3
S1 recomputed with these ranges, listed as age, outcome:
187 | 25.59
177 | 30.21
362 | 29.11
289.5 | 29.47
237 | 15.28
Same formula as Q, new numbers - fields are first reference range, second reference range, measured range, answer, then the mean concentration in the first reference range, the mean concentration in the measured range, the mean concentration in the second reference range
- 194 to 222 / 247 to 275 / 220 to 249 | 6.9 yr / 25.6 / 18.6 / 23.3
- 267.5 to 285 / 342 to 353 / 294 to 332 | 6.1 yr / 26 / 21.9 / 26.1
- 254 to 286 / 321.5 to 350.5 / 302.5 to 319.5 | 3.5 yr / 25.2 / 20.2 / 25.6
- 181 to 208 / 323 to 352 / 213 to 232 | 2.9 yr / 26.8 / 22.5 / 25.7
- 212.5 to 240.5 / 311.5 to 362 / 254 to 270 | -1.5 yr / 20.6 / 24.2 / 25.5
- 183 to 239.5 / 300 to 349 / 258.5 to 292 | -3.8 yr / 23.9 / 26.1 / 23.1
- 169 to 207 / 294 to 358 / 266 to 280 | -0.7 yr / 27.5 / 26.3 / 23.5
